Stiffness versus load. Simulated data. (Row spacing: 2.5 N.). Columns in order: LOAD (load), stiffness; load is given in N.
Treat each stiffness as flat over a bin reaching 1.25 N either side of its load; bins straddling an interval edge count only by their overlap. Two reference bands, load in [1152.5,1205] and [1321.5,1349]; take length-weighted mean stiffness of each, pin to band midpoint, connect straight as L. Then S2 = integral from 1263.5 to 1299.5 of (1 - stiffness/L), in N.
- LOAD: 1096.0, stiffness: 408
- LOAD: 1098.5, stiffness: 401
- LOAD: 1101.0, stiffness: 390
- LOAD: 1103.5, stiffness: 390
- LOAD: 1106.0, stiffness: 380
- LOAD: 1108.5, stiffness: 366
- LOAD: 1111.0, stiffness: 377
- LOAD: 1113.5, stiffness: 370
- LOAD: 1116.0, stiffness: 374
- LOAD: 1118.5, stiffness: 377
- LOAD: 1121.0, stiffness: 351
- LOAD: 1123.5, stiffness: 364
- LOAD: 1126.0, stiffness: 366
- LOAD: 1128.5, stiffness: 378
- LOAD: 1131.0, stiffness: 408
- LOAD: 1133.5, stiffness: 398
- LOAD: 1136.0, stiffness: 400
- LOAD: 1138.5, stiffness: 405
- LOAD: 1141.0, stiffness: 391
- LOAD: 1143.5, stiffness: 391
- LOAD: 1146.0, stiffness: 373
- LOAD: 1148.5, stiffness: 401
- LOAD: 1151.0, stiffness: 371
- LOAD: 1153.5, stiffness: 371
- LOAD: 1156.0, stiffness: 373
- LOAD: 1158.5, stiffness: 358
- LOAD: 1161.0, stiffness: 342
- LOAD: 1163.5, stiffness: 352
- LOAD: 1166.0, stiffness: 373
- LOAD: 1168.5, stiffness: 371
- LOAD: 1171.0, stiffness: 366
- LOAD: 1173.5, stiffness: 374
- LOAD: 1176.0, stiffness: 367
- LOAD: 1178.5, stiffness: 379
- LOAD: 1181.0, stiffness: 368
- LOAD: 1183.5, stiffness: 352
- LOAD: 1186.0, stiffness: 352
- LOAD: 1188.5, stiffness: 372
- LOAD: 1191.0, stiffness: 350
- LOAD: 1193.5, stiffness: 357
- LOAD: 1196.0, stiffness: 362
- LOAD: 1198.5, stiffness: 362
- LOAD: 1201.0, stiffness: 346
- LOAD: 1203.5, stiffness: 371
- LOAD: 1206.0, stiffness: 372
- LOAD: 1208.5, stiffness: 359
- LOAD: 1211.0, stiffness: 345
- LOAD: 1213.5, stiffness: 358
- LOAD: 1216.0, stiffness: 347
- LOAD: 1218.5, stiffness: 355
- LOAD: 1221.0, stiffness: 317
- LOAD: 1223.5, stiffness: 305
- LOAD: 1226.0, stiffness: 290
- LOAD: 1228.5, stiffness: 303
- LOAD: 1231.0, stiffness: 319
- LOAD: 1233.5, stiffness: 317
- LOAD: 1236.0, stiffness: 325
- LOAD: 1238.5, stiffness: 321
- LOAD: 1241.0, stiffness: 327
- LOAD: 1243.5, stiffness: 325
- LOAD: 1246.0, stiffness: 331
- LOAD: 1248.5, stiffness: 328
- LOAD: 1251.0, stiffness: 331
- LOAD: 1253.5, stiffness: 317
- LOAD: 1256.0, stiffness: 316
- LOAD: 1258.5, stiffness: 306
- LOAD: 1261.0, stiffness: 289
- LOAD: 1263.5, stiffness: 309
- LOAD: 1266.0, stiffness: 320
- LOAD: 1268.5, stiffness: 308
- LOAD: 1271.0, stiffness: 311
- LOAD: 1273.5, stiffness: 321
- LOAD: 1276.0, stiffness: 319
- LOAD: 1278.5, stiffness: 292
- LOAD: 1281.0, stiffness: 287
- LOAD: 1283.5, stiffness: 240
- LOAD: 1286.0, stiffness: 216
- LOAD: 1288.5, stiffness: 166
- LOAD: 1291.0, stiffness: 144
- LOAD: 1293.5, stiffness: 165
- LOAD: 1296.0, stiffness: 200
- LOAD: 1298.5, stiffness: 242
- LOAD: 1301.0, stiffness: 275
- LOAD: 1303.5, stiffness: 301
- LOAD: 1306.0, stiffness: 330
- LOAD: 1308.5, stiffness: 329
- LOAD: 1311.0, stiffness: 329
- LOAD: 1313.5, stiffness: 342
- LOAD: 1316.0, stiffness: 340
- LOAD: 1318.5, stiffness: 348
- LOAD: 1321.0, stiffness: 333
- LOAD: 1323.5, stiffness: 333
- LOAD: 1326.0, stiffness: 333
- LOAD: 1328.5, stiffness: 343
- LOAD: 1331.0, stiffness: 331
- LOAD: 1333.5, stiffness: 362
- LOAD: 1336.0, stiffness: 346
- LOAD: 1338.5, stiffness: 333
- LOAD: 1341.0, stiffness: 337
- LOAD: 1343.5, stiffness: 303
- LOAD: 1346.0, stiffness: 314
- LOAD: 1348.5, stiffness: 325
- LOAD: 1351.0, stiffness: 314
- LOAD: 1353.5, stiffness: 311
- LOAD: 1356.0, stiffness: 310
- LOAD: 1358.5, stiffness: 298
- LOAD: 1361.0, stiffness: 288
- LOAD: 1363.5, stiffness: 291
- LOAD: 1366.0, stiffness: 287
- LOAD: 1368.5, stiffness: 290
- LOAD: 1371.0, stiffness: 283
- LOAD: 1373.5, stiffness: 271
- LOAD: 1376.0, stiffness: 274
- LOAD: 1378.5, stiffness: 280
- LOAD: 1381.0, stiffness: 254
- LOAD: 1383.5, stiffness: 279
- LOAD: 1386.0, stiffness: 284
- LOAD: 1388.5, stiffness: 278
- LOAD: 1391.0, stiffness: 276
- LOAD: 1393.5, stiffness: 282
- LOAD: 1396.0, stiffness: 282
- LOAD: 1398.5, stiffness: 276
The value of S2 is 9.4 N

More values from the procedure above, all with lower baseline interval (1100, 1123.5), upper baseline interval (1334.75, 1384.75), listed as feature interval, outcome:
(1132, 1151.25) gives -1.4 N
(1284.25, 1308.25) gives 6.6 N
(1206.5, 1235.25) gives 1.0 N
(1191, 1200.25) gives -0.2 N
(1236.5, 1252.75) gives 0.4 N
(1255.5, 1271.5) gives 1.0 N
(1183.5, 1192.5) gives -0.2 N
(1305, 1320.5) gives -1.1 N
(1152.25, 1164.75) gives 0.0 N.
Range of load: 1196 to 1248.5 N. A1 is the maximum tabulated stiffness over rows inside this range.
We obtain 372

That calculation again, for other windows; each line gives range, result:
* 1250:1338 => 362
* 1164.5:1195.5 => 379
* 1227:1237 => 325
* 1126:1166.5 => 408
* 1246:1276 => 331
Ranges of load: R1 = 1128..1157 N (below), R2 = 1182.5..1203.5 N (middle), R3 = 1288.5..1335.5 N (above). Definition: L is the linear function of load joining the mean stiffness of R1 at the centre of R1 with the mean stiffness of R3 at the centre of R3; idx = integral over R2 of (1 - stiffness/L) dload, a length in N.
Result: 0.2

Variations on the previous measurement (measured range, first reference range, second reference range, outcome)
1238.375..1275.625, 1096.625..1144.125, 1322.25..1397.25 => 2.2 N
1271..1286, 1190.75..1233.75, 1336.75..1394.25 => 1.6 N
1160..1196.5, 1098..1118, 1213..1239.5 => -1.8 N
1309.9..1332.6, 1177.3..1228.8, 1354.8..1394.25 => -2.5 N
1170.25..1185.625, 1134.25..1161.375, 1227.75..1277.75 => -0.2 N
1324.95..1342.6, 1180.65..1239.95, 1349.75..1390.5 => -2.4 N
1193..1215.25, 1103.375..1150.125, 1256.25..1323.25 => -1.5 N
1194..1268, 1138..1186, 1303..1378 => 4.4 N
